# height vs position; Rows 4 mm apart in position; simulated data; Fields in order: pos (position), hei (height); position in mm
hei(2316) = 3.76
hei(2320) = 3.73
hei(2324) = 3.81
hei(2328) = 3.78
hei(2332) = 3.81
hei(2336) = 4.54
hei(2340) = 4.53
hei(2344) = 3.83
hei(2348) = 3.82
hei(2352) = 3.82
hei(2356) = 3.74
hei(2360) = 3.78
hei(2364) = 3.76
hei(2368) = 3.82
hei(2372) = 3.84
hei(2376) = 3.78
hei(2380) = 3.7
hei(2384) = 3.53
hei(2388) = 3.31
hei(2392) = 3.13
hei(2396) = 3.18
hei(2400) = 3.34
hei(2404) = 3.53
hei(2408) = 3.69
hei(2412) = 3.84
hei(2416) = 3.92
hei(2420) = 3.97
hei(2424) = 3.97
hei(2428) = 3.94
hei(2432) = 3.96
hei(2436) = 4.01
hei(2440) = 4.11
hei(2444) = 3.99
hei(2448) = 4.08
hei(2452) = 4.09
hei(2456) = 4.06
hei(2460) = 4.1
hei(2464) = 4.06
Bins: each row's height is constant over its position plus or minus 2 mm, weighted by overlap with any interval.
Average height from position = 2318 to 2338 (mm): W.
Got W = 3.93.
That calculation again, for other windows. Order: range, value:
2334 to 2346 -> 4.3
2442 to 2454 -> 4.05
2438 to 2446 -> 4.05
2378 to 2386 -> 3.62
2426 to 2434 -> 3.95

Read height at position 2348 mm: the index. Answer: 3.82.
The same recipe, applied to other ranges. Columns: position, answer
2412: 3.84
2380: 3.7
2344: 3.83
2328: 3.78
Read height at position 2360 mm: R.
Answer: 3.78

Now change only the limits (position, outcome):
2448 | 4.08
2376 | 3.78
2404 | 3.53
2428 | 3.94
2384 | 3.53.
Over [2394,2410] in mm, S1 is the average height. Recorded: 3.43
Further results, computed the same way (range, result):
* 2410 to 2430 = 3.93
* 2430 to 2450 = 4.03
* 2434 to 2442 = 4.06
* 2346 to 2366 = 3.78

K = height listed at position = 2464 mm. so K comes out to 4.06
